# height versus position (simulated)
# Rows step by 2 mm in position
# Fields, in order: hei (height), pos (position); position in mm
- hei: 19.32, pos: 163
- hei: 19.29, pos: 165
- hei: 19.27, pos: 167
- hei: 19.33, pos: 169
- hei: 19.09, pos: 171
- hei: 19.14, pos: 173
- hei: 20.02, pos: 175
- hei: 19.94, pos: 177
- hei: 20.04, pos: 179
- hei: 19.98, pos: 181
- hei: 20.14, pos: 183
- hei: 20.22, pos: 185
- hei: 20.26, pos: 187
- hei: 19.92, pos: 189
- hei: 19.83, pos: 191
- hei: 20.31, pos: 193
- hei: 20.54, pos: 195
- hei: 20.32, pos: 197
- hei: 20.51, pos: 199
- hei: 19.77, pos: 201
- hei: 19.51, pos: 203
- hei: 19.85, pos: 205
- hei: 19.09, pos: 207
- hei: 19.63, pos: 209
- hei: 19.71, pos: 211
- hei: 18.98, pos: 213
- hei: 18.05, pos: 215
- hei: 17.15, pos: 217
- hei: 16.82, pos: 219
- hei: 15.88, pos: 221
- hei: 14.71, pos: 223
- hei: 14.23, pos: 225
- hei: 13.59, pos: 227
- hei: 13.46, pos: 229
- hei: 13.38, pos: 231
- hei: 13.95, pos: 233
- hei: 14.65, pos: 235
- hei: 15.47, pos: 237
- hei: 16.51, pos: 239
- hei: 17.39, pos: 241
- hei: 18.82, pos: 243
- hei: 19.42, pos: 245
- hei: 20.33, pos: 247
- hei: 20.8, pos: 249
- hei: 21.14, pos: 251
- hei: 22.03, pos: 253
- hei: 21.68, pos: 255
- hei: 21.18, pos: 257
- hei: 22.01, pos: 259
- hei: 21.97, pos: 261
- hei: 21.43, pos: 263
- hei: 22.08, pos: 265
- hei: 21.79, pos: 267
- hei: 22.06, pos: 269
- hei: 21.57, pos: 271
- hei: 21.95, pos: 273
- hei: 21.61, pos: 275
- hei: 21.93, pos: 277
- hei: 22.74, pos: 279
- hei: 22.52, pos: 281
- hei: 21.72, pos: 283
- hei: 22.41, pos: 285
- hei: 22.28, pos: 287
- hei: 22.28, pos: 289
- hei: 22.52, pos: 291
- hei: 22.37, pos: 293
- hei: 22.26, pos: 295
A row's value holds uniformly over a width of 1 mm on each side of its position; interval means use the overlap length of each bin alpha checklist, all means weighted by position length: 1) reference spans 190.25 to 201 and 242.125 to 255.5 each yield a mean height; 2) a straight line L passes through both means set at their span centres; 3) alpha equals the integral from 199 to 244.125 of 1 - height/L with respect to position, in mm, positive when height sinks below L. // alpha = 7.7 mm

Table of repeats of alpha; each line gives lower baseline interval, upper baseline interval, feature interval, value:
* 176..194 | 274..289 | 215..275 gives 8.0 mm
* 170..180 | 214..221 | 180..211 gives -2.6 mm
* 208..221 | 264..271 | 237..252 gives 1.0 mm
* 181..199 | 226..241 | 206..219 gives -1.0 mm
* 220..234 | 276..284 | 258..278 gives -1.4 mm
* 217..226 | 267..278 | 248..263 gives -1.4 mm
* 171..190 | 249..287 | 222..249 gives 6.6 mm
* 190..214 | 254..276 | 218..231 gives 3.7 mm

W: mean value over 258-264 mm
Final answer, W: 21.8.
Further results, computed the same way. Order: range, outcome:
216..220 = 17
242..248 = 19.5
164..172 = 19.2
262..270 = 21.8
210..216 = 18.9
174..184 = 20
